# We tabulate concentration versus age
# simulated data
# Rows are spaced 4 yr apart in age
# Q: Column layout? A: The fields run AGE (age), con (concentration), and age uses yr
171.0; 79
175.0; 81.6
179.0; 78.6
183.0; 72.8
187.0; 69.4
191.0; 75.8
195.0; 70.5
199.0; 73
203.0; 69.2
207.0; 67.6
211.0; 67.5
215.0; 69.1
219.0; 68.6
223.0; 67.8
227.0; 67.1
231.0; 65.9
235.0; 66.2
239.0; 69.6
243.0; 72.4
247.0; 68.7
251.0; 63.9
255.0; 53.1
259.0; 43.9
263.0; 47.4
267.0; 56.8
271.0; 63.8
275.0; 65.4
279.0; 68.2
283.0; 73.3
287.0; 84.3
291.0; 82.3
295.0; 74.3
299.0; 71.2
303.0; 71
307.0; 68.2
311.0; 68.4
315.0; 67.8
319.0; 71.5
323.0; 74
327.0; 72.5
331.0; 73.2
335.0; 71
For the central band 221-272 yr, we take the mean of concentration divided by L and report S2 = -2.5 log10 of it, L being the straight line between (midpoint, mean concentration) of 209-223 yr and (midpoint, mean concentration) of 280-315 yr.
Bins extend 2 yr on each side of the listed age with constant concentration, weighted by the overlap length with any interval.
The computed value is 0.13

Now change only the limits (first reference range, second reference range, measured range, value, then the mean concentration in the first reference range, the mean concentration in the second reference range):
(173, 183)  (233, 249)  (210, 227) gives 0.07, 78.6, 69.2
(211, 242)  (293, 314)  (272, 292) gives -0.06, 67.9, 70.5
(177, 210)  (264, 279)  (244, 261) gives 0.11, 72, 61.9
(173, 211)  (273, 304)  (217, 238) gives 0.09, 72.9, 73.8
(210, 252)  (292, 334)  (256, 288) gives 0.13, 68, 71.5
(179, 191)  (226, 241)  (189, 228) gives 0.01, 73.1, 67.2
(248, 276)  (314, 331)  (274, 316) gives -0.12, 56.4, 71.9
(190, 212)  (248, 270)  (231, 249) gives -0.16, 70.5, 54.2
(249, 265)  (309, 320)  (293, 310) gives -0.09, 52.1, 69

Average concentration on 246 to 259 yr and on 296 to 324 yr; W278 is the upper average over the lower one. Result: 1.2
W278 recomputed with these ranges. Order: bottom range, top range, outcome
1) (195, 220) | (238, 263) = 0.87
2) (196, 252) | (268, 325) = 1.04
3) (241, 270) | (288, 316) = 1.24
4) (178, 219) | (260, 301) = 0.96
